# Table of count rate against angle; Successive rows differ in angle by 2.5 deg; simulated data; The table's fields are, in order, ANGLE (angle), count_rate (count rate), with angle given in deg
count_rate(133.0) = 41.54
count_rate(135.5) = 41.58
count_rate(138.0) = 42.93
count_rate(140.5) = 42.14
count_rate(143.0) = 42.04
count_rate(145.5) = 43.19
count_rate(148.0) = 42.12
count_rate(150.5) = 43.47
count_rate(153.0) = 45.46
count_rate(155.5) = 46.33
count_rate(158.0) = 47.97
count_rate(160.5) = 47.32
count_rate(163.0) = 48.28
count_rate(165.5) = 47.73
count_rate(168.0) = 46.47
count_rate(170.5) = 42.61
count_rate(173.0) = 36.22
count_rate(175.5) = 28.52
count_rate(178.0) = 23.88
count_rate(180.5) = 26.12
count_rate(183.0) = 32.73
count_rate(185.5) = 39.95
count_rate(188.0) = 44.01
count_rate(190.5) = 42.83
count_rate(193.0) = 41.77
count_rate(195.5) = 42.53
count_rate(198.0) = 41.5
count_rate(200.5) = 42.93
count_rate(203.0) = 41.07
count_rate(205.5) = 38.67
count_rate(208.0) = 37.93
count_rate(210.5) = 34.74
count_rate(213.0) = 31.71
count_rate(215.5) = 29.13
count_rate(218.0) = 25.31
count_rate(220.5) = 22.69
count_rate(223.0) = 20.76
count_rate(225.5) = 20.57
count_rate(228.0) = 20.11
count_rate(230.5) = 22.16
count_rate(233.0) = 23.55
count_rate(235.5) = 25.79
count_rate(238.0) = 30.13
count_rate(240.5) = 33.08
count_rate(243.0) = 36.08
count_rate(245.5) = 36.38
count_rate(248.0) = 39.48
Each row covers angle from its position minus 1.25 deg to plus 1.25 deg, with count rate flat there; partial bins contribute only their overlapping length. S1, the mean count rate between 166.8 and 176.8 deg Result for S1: 38.3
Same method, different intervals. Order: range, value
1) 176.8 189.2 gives 33.3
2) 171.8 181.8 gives 28.7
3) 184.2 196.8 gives 42.2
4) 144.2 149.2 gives 42.7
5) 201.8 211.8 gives 38.1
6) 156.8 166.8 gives 47.8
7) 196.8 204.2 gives 41.8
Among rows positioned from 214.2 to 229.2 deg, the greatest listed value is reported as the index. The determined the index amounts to 29.13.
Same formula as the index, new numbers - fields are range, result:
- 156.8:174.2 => 48.28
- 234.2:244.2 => 36.08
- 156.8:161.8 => 47.97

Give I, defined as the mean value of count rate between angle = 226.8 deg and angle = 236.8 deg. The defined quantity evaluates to 23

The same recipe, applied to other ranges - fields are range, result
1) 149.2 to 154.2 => 44.4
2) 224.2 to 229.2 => 20.3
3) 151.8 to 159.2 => 46.6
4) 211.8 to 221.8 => 27.2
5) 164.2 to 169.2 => 47.1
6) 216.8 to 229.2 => 21.9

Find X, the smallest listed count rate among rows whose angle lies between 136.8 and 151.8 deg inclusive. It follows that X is 42.04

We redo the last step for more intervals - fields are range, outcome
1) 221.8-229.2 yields 20.11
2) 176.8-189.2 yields 23.88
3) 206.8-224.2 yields 20.76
